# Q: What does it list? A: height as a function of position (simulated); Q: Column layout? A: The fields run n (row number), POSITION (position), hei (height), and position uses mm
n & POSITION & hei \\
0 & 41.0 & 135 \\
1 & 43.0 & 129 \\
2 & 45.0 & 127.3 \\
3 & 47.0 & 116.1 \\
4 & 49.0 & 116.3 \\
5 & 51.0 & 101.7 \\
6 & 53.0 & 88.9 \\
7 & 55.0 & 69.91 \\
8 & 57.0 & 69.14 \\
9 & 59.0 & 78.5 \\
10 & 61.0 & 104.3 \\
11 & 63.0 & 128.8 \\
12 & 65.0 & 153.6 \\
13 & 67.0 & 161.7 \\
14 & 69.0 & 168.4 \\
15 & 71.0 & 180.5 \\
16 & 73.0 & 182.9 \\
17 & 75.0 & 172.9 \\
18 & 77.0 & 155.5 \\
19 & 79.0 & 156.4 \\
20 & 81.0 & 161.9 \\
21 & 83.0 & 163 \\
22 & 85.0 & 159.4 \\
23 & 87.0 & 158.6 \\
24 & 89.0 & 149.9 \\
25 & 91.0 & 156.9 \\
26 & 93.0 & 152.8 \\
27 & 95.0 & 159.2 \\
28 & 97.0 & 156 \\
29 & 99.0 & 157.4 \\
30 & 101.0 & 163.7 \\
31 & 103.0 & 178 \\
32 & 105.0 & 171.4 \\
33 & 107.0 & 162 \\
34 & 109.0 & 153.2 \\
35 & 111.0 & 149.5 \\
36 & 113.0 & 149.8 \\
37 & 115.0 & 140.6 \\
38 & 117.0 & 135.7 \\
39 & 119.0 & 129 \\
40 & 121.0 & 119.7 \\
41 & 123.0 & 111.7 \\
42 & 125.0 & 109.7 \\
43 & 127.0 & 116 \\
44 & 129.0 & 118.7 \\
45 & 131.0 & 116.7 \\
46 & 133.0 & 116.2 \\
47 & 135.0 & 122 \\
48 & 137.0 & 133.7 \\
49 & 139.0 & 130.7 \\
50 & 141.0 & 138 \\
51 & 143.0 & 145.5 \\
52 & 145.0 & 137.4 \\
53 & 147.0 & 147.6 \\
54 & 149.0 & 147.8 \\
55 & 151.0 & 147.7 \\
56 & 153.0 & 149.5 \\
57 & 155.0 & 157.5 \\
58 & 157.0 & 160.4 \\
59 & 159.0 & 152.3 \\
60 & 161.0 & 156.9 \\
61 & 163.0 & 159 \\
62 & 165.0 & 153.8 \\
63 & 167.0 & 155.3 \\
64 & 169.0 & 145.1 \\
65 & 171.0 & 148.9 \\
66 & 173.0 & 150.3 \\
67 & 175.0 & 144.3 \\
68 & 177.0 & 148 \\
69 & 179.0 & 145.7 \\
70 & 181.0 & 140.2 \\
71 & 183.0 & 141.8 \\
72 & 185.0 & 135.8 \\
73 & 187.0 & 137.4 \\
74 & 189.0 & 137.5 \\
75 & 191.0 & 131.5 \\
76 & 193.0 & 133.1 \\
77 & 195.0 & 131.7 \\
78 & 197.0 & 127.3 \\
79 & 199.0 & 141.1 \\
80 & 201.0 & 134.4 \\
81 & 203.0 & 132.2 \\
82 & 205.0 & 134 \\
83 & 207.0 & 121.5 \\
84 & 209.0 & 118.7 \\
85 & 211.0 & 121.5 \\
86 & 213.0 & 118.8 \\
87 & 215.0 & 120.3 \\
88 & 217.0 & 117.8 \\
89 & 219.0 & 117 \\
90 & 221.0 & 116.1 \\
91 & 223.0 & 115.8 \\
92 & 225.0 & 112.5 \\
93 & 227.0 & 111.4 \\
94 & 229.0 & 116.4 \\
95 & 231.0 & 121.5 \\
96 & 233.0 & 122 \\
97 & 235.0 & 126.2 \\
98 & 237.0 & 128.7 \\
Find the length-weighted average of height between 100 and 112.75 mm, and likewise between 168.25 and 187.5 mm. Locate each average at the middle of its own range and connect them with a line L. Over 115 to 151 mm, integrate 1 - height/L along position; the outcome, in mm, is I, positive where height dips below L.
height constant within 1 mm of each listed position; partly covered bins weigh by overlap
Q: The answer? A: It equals 6.1 mm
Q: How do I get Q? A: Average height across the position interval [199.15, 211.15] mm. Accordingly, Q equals 128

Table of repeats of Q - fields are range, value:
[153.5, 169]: 156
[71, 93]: 162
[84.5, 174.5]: 145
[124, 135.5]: 116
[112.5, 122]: 134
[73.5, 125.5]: 152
